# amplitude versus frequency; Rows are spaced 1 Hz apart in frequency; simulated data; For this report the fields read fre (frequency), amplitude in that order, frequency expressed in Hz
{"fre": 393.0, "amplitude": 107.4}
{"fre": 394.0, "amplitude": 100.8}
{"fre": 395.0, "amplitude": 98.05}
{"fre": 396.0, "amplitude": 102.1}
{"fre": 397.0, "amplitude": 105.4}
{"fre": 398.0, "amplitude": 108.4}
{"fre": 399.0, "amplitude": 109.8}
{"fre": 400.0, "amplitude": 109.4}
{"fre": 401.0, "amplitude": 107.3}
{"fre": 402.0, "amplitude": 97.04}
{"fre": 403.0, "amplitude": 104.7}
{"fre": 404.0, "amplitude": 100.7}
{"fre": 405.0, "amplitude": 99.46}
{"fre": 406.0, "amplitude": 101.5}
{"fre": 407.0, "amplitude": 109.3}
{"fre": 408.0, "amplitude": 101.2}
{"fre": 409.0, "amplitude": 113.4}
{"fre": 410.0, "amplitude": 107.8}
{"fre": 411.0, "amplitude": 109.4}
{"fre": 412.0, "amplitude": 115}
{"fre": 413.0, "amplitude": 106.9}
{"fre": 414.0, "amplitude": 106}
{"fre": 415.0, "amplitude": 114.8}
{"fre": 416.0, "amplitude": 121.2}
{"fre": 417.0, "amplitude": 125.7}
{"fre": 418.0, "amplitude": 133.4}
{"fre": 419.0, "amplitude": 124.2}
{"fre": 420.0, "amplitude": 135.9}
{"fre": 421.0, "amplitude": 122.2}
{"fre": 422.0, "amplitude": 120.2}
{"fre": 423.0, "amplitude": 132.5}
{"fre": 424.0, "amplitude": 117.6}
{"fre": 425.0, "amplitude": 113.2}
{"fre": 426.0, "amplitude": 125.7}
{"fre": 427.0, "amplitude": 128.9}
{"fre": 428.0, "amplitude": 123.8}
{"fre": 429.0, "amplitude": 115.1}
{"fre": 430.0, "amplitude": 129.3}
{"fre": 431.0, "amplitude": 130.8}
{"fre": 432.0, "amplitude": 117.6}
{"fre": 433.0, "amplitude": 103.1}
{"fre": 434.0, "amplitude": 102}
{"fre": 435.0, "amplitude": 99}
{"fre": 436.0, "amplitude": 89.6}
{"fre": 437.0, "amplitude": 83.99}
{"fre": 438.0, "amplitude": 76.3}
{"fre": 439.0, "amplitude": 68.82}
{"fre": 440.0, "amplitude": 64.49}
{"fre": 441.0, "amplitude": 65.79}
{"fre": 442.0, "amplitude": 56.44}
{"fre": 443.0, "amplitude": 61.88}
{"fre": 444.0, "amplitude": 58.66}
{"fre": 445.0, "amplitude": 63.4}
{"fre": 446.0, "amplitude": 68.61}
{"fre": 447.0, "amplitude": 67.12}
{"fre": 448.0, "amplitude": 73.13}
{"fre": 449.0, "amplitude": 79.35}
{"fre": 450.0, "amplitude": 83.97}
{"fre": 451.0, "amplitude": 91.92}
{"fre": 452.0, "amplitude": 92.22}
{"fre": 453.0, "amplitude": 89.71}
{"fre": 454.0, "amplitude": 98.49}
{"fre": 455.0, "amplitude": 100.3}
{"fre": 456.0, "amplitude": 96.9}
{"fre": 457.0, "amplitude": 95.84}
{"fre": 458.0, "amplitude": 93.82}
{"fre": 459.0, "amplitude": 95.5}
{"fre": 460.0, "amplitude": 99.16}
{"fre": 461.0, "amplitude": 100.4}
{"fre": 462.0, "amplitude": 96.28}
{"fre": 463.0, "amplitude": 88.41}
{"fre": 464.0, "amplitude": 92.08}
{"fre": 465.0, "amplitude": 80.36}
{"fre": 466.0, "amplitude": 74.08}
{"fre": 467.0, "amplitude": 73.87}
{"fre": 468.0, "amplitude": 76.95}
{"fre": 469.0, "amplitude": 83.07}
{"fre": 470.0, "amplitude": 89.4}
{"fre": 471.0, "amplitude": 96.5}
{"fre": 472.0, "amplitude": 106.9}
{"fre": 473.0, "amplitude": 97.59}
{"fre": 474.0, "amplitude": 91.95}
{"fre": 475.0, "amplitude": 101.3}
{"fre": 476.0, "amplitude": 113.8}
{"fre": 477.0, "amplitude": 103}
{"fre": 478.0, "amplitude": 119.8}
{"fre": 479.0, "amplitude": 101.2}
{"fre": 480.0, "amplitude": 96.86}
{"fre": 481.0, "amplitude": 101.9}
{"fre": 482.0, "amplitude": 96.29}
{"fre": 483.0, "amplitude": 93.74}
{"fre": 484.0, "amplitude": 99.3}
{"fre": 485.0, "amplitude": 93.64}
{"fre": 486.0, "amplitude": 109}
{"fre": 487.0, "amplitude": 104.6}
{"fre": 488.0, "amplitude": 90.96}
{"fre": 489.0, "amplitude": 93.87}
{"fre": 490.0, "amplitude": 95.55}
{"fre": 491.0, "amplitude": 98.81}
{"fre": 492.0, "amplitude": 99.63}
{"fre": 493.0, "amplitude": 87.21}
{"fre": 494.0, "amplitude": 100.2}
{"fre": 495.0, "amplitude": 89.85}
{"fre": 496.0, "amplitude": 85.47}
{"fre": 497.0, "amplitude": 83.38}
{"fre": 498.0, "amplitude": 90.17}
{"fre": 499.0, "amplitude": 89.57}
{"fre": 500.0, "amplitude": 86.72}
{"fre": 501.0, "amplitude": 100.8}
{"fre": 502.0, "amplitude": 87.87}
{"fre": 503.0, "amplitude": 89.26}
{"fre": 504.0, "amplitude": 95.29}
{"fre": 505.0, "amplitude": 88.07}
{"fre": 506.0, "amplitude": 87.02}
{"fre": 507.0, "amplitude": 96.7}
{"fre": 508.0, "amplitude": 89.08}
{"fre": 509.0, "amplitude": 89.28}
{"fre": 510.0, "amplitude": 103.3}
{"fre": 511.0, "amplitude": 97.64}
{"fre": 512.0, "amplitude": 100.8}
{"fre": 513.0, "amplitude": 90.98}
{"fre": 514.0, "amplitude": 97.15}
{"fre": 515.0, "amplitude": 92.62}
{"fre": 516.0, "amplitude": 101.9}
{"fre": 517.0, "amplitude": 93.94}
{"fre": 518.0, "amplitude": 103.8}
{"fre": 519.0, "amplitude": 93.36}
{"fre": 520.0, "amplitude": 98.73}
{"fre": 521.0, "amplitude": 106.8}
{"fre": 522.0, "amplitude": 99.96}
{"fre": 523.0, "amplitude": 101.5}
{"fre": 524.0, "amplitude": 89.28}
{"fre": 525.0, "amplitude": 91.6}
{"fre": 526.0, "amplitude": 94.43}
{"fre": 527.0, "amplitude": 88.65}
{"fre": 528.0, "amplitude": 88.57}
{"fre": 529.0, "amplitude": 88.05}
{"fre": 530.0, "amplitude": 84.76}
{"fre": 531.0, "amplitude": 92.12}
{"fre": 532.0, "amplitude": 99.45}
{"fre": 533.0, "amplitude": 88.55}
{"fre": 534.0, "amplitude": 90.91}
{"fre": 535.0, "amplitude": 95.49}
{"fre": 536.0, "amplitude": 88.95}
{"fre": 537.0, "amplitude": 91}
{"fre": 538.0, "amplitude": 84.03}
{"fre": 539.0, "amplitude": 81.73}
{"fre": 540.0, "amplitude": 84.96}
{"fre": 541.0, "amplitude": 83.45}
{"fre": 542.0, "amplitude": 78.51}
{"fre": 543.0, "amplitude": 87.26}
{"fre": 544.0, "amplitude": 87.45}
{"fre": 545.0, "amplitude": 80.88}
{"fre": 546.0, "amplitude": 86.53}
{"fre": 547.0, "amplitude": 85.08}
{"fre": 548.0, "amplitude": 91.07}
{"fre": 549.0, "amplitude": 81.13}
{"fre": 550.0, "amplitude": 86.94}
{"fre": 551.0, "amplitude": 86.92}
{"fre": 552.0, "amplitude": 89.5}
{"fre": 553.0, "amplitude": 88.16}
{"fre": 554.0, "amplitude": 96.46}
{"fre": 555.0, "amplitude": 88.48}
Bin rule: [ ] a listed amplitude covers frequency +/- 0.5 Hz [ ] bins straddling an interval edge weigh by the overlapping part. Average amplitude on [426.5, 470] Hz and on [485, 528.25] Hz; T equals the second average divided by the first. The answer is 1.06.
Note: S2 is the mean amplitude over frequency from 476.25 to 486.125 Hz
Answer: 101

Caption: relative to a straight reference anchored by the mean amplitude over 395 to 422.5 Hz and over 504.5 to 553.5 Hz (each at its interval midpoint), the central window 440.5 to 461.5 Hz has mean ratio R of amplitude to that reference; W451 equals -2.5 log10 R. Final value 0.252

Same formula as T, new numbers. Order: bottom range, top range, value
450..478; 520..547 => 0.96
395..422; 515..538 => 0.84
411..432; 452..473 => 0.75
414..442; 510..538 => 0.86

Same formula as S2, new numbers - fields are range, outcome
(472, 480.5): 103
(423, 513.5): 93.7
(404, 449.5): 102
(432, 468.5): 83.9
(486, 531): 93.9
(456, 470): 88.8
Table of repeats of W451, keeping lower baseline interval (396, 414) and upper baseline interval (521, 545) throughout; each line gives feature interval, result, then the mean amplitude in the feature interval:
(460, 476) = 0.08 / 91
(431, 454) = 0.24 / 81.4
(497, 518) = 0.00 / 93.4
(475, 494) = -0.04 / 100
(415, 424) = -0.20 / 126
